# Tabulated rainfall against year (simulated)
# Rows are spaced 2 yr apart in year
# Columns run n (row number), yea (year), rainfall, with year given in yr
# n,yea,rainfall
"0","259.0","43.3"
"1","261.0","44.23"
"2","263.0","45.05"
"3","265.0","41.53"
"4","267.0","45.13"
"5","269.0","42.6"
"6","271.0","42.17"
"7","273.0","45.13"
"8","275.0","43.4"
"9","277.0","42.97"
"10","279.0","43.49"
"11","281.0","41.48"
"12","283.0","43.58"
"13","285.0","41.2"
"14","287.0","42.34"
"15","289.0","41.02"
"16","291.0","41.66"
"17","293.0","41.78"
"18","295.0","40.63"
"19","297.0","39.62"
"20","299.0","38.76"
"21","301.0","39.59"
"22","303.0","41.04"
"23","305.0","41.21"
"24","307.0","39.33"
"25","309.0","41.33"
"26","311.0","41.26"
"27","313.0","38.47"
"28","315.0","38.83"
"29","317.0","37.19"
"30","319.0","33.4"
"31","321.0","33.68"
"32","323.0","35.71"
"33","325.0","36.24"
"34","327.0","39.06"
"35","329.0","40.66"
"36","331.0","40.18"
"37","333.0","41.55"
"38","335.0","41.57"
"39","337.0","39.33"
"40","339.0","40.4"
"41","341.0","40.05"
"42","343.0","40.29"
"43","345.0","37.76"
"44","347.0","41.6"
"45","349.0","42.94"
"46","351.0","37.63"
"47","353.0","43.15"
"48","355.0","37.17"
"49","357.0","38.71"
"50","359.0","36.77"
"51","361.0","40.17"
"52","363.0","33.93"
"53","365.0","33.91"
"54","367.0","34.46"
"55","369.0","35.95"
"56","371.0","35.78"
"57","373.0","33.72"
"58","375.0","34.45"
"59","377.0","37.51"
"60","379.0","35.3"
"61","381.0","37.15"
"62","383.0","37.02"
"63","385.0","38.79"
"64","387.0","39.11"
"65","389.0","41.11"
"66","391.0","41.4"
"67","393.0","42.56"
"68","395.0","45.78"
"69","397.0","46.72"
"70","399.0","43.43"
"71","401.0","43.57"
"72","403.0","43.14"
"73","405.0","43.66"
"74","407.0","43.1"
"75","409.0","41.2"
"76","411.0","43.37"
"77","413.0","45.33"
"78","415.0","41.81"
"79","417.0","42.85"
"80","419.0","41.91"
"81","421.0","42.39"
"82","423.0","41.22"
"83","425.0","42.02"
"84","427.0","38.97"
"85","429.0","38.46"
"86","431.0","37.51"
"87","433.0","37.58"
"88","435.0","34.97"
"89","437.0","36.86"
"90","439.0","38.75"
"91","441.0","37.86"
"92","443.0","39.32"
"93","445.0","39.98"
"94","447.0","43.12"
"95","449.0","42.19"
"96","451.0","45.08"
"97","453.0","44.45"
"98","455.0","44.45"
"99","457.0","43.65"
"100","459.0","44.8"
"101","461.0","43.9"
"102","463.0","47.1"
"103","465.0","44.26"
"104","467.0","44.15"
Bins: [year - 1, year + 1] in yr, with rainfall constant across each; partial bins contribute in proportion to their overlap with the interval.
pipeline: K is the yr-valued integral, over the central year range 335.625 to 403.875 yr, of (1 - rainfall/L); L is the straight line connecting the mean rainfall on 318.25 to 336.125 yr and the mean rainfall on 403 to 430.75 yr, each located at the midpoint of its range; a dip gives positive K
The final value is 1.3 yr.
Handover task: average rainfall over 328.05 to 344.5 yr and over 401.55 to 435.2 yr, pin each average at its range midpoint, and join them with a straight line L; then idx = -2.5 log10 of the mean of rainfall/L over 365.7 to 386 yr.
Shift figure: 0.14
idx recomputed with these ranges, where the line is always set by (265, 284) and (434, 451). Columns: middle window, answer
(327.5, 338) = 0.04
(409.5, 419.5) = -0.08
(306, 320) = 0.10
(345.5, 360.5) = 0.05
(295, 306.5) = 0.07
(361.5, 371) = 0.18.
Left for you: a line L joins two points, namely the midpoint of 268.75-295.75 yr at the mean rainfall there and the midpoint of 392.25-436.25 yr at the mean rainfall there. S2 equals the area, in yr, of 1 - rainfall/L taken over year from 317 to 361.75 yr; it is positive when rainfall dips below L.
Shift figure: 3.4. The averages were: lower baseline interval 42.4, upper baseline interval 41.9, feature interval 39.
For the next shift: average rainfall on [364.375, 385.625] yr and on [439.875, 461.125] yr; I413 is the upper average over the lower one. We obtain 1.19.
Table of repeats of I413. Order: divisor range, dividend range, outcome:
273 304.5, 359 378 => 0.86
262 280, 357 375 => 0.82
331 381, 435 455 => 1.07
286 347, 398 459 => 1.05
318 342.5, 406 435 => 1.07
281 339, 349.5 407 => 0.99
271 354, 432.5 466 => 1.04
